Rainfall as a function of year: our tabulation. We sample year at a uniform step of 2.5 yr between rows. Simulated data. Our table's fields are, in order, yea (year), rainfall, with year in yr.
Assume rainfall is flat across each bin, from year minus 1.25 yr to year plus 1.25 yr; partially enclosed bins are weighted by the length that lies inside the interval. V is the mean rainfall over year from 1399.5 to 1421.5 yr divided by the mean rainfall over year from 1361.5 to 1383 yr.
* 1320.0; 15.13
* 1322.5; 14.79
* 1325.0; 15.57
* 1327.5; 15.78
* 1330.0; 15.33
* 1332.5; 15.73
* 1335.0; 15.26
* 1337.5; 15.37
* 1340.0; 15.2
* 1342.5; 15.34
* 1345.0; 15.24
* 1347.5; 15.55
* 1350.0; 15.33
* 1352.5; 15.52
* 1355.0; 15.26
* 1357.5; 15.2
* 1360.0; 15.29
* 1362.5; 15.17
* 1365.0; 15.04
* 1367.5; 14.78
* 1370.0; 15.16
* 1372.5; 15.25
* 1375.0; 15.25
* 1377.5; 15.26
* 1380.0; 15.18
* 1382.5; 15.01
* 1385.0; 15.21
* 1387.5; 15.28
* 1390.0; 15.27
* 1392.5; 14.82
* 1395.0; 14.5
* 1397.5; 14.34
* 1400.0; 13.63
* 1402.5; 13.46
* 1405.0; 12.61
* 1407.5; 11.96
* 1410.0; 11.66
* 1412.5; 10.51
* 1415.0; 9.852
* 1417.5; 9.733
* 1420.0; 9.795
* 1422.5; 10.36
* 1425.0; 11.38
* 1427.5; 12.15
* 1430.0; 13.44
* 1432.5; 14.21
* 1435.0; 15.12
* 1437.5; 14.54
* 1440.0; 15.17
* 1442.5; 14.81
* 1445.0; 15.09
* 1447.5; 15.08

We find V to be 0.8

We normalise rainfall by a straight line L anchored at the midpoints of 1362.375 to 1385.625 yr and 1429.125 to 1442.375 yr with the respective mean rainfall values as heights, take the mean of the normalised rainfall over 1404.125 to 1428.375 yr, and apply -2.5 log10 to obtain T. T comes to 0.32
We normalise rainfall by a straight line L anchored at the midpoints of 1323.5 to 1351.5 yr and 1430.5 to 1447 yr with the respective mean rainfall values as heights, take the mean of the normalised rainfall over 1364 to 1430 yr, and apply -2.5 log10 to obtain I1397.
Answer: 0.13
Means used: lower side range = 15.4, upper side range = 14.8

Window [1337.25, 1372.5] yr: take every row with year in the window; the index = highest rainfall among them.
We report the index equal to 15.55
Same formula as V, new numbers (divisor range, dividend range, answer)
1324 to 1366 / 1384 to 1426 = 0.82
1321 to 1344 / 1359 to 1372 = 0.98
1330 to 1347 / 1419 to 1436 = 0.80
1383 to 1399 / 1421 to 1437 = 0.86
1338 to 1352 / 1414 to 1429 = 0.69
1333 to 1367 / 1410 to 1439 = 0.78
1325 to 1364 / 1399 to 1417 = 0.77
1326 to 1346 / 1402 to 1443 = 0.80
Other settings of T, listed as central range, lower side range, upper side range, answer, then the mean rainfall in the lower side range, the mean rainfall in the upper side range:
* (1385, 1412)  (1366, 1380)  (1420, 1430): -0.03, 15.1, 11.4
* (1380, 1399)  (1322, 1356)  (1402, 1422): -0.20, 15.4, 11.1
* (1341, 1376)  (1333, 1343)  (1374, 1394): 0.00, 15.3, 15.2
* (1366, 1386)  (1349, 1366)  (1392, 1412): -0.05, 15.3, 13.2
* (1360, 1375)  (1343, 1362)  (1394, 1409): -0.03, 15.3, 13.4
